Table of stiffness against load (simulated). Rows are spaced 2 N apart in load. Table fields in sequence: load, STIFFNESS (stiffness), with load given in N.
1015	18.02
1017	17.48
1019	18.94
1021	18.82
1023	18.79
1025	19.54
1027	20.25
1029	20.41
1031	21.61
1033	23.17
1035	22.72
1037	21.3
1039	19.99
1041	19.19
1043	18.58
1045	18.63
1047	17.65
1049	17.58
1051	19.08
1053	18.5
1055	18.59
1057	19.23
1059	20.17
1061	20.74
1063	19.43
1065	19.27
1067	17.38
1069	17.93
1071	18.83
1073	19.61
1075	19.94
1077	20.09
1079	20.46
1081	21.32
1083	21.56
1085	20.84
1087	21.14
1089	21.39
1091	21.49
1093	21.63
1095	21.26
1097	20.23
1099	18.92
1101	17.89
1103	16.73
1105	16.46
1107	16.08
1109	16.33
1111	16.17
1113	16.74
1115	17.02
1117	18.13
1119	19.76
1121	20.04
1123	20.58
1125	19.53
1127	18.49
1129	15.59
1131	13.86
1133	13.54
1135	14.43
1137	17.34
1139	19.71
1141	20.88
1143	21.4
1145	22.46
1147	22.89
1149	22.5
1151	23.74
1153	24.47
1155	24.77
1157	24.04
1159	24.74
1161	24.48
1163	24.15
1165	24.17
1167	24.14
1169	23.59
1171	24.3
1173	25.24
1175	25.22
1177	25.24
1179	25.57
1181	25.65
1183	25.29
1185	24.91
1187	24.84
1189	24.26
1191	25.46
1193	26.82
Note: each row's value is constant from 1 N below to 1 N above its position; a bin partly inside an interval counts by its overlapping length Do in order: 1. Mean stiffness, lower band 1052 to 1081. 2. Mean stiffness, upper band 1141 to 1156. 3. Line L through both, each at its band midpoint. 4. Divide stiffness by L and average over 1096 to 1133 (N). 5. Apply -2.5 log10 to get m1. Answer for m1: 0.22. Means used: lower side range 19.4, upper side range 23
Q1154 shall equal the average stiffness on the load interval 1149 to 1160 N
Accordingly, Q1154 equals 24.2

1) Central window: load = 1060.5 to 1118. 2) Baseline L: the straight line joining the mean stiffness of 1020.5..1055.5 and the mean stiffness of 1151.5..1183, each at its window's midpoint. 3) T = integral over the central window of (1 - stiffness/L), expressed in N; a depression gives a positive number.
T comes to 6.7 N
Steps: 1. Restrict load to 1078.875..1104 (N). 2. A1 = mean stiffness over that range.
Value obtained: 20.4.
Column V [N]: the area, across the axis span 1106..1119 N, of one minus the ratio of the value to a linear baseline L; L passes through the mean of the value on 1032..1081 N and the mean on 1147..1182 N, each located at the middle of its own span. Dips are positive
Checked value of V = 3.0 N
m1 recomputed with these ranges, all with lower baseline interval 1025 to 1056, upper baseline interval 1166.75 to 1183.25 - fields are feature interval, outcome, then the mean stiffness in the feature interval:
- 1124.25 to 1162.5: 0.16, 20.5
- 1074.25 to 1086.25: 0.03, 20.7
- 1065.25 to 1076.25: 0.12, 18.8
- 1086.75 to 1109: 0.15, 19.2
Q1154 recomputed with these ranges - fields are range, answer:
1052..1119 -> 19.1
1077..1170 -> 20.2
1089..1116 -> 18.3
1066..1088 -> 19.9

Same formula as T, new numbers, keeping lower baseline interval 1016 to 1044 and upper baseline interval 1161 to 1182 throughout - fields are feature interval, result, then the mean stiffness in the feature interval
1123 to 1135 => 3.54 N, 16.4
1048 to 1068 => 1.89 N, 19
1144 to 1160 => 0.25 N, 23.7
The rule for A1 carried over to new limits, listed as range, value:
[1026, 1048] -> 20.3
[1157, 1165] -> 24.4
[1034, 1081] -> 19.4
